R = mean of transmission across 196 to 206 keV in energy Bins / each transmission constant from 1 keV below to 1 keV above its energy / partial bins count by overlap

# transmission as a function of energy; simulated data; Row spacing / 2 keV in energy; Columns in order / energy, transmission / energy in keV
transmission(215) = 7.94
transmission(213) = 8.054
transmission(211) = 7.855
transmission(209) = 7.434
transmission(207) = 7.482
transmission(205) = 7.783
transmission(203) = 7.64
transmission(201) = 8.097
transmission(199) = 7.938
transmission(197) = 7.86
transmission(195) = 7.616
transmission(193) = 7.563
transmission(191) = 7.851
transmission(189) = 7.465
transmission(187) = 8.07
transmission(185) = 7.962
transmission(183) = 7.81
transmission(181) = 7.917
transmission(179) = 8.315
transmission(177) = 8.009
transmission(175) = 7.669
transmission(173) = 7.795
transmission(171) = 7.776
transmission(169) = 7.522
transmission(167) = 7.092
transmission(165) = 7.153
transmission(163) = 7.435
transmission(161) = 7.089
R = 7.86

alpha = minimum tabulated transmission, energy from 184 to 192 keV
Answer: 7.465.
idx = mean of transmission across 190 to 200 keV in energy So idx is 7.77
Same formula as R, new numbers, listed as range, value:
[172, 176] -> 7.73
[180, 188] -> 7.94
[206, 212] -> 7.59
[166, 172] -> 7.46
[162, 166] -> 7.29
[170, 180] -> 7.91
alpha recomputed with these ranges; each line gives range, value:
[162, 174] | 7.092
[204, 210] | 7.434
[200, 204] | 7.64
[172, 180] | 7.669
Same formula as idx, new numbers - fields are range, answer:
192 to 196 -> 7.59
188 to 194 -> 7.63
